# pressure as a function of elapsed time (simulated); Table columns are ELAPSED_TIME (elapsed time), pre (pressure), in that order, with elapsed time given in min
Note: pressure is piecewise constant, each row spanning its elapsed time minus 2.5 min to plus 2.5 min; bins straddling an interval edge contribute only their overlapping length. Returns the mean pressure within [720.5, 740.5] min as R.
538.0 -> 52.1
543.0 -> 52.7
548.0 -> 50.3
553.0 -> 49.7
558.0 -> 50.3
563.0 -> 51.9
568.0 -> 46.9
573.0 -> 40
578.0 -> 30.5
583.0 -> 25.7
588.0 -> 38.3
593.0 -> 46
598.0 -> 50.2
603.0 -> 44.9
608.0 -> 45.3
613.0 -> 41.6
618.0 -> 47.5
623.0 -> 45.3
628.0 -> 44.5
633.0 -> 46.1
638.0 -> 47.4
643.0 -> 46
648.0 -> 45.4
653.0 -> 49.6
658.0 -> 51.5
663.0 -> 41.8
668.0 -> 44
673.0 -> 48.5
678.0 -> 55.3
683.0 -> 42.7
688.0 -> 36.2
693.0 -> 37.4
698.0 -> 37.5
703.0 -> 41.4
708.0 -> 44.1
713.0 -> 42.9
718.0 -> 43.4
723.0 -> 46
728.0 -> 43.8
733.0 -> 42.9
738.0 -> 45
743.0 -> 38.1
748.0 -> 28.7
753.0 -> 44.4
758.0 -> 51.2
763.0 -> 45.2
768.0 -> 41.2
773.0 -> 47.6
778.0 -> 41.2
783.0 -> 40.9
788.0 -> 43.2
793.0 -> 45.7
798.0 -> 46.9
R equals 44.4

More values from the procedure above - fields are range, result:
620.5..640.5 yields 45.8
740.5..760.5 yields 40.6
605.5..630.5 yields 44.8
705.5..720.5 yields 43.5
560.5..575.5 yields 46.3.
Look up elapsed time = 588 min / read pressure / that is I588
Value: 38.3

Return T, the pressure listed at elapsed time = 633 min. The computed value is 46.1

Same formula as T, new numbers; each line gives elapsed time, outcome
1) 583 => 25.7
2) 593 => 46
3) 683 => 42.7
